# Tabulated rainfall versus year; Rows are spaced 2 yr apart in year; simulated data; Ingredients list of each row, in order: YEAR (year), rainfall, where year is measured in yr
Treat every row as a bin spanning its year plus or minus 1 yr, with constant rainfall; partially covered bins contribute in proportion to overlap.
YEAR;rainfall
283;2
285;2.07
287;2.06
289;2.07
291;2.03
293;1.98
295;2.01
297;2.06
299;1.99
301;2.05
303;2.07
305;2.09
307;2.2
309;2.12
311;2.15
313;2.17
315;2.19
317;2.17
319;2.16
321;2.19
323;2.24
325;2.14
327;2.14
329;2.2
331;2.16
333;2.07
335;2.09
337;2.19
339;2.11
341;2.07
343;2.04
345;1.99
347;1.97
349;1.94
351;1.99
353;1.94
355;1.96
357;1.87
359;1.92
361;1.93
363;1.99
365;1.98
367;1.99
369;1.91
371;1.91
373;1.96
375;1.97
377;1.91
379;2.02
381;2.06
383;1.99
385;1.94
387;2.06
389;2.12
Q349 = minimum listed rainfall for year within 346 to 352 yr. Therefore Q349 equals 1.94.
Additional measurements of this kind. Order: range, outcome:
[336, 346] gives 1.99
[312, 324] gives 2.16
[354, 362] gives 1.87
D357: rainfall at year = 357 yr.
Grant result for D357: 1.87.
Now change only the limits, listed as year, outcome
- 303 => 2.07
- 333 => 2.07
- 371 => 1.91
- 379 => 2.02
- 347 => 1.97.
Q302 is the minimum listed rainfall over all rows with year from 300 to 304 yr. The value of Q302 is 2.05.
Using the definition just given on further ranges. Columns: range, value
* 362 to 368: 1.98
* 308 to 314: 2.12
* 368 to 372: 1.91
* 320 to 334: 2.07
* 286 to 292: 2.03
